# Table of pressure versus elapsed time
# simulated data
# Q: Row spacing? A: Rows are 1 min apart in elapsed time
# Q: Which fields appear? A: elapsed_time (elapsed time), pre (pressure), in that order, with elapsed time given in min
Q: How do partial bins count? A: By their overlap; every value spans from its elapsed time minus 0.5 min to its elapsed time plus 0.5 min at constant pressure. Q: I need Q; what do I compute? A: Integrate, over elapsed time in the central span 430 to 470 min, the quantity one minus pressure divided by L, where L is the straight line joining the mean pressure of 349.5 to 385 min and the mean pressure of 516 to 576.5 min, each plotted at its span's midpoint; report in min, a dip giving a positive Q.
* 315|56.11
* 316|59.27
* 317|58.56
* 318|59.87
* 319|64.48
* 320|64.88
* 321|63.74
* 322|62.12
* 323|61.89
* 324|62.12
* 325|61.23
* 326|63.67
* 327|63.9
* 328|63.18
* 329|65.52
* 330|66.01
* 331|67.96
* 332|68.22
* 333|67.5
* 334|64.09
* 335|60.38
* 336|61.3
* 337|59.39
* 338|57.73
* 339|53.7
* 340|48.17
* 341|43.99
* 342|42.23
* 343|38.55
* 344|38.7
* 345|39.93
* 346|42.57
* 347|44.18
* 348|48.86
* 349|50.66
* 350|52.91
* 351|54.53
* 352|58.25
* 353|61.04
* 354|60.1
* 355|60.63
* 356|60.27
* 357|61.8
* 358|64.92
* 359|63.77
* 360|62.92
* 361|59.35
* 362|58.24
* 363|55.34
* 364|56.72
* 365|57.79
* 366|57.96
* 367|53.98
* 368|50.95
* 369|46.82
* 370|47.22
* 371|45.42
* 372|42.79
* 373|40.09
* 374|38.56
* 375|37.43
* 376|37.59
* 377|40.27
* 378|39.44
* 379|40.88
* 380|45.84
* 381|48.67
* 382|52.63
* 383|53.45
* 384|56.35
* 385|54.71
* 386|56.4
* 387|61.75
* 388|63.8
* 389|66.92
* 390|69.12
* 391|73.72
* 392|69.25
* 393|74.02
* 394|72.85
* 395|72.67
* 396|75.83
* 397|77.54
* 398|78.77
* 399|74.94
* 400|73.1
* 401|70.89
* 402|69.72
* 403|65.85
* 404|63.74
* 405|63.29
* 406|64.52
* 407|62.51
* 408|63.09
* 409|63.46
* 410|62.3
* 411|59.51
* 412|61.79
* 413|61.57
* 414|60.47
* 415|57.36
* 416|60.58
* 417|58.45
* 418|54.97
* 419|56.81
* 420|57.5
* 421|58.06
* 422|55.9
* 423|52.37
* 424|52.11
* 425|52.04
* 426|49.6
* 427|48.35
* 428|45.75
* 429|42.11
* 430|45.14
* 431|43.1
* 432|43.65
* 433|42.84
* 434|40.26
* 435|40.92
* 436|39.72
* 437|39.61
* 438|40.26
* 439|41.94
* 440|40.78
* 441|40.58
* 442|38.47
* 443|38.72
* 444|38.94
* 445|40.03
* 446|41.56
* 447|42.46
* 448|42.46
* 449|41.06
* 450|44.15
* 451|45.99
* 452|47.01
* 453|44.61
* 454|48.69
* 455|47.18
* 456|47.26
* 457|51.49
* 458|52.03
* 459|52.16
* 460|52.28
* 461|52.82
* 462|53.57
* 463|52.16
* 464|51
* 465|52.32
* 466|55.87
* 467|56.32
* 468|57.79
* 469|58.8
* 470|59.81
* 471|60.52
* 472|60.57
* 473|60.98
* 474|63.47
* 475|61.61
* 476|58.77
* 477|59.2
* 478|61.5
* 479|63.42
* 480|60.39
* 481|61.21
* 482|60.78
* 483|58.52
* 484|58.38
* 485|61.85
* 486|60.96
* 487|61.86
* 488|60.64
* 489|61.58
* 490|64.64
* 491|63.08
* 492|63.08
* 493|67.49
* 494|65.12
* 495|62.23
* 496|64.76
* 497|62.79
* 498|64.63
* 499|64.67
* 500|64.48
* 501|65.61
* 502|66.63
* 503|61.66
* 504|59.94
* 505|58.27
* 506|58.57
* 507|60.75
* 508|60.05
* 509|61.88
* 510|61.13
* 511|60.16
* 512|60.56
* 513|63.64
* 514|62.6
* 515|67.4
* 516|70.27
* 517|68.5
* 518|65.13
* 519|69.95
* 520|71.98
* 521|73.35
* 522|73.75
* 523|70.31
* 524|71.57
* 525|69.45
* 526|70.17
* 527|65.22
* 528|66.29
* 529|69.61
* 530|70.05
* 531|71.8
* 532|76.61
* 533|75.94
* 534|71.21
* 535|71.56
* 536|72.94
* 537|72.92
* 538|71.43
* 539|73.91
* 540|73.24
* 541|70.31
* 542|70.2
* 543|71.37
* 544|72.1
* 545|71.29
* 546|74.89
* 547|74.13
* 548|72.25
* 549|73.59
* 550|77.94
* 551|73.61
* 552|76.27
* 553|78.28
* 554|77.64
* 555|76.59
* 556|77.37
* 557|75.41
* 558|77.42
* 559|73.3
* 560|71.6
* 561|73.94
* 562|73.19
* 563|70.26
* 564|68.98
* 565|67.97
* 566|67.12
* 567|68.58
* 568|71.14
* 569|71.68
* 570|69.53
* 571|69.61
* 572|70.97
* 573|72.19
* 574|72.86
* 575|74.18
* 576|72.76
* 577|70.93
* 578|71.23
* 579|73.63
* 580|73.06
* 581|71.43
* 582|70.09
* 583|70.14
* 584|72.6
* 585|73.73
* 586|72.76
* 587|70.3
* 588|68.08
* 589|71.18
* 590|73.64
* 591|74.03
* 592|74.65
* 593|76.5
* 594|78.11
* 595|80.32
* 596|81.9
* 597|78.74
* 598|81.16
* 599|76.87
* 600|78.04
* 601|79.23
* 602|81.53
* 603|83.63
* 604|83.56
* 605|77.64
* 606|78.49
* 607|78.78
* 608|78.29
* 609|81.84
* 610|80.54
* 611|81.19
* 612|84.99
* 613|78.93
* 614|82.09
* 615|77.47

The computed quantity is 9.9 min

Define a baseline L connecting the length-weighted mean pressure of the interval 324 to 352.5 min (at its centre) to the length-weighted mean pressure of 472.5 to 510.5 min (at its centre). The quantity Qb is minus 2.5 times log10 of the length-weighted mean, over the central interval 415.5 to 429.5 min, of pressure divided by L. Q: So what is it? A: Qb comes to 0.11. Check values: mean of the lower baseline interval 55.4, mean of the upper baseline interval 62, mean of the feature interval 53.2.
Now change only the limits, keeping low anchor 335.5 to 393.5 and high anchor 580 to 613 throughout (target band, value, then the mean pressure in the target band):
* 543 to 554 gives -0.04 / 74.4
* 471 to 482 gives 0.06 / 61.1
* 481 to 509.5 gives 0.07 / 62.3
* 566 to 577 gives 0.05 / 71.1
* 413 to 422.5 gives 0.01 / 58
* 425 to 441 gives 0.36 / 43.1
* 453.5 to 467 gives 0.22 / 51.6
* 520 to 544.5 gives -0.02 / 71.5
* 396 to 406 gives -0.24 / 70.8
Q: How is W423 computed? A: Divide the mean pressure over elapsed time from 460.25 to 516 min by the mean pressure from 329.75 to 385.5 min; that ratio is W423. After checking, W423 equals 1.2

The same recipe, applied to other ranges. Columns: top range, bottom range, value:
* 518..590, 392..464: 1.34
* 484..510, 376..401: 1.01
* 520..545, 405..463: 1.44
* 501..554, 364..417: 1.18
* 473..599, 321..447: 1.25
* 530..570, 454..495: 1.25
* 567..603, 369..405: 1.26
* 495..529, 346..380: 1.27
